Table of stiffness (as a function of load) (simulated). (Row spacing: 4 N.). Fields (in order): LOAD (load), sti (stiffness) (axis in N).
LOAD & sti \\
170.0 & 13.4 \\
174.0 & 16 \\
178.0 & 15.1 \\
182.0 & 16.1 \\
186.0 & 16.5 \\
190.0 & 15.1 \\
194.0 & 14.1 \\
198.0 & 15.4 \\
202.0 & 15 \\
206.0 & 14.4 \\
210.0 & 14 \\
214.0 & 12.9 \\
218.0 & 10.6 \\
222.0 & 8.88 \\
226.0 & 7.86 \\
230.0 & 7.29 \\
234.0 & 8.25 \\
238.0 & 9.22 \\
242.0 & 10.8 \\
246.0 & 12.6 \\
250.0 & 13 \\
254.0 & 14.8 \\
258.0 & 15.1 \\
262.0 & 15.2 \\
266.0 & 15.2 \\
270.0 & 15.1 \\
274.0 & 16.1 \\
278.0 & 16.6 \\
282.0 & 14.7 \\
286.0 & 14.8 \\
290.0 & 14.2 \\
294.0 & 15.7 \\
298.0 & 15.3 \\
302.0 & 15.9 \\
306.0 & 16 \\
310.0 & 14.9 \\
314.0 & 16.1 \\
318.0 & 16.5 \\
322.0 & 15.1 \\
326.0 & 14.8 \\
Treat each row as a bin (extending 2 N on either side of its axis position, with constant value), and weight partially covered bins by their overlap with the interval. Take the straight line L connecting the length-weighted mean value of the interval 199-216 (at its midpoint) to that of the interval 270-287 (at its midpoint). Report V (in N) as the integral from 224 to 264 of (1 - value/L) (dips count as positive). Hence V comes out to 9.4 N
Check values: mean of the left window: 14.2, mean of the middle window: 11.4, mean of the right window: 15.5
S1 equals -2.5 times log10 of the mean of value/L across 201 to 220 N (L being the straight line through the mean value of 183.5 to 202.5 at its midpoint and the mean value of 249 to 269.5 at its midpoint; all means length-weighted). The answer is 0.141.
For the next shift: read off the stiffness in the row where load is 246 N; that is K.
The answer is 12.6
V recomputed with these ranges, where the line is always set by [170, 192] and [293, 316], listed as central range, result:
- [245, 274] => 1.9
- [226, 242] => 7.3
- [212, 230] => 6.7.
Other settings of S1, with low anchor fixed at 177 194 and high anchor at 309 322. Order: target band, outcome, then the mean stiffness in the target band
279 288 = 0.055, 15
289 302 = 0.035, 15.3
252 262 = 0.048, 15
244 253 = 0.201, 13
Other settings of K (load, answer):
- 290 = 14.2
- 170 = 13.4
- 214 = 12.9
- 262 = 15.2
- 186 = 16.5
